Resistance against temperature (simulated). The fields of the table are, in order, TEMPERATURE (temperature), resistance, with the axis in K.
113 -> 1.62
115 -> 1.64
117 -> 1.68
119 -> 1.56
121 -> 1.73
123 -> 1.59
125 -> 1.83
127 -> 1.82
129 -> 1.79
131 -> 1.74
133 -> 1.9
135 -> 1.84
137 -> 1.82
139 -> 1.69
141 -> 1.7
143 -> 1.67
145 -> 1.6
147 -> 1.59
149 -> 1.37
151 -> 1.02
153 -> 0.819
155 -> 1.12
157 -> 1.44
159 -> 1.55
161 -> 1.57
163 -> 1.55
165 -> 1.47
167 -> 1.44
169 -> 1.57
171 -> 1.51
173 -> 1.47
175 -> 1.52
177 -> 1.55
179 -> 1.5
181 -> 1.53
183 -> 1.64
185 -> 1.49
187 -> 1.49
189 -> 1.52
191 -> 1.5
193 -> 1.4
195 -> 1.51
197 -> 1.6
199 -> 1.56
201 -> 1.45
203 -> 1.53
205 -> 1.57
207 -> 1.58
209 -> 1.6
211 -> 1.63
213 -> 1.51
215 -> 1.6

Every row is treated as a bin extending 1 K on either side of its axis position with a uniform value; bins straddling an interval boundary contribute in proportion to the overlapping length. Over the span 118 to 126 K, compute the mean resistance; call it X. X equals 1.68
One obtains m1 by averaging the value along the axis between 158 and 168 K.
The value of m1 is 1.52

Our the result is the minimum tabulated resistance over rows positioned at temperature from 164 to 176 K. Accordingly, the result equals 1.44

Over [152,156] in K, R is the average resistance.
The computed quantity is 0.97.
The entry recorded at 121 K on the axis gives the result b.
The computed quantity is 1.73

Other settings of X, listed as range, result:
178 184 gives 1.56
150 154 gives 0.919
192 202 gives 1.5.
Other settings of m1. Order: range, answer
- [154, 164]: 1.45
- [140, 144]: 1.69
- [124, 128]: 1.83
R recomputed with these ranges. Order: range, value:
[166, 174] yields 1.5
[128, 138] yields 1.82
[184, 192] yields 1.5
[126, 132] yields 1.78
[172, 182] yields 1.51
